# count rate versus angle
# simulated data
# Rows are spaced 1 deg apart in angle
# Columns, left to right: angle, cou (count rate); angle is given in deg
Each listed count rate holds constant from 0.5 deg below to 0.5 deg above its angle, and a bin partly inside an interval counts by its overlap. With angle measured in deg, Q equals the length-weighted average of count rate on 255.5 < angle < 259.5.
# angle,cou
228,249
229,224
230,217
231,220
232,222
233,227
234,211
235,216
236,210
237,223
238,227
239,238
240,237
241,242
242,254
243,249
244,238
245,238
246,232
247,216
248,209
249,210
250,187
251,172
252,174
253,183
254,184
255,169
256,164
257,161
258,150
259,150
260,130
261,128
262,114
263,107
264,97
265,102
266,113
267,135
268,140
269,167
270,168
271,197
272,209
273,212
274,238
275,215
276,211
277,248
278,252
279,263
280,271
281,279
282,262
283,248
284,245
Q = 156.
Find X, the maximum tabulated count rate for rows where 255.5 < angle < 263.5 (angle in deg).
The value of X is 164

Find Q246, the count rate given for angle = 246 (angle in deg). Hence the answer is 232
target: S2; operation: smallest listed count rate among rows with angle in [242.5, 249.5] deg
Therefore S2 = 209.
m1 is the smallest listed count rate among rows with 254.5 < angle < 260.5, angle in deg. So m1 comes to 130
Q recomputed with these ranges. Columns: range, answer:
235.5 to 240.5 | 227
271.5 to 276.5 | 217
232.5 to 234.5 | 219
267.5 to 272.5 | 176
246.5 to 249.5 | 212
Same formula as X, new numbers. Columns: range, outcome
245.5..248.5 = 232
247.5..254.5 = 210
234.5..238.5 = 227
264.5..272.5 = 209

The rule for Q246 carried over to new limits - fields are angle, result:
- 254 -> 184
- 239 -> 238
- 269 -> 167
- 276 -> 211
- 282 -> 262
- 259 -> 150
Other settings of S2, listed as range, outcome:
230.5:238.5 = 210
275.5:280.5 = 211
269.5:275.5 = 168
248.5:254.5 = 172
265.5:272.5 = 113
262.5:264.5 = 97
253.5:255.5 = 169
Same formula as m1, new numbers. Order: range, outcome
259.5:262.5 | 114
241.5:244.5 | 238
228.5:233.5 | 217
